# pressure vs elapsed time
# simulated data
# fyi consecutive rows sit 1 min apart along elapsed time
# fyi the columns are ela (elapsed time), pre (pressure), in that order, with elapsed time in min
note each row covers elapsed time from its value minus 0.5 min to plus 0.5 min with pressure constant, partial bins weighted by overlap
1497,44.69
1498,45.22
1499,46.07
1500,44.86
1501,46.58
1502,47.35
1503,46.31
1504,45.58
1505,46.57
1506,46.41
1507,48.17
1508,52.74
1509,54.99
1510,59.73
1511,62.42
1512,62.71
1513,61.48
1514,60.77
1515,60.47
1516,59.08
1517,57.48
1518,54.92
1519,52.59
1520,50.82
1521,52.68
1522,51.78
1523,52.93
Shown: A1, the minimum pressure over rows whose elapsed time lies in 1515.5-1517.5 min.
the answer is 57.48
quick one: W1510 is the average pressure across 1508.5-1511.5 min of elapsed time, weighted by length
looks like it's 59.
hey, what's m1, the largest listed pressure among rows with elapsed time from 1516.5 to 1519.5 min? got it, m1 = 57.48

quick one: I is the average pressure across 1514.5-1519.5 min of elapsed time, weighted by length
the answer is 56.9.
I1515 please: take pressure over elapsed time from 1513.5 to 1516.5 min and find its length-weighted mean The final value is 60.1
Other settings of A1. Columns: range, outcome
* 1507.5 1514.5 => 52.74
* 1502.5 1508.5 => 45.58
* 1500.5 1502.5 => 46.58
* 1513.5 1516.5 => 59.08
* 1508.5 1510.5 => 54.99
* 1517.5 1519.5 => 52.59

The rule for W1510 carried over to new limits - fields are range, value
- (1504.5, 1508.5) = 48.5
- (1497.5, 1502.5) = 46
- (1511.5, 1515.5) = 61.4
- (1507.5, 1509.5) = 53.9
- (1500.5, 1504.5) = 46.5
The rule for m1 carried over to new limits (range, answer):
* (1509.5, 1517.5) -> 62.71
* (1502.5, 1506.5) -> 46.57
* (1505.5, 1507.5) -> 48.17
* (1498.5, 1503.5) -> 47.35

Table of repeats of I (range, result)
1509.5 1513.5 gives 61.6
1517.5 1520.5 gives 52.8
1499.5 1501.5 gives 45.7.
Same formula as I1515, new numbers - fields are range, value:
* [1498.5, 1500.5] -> 45.5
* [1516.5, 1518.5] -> 56.2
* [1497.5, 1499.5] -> 45.6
